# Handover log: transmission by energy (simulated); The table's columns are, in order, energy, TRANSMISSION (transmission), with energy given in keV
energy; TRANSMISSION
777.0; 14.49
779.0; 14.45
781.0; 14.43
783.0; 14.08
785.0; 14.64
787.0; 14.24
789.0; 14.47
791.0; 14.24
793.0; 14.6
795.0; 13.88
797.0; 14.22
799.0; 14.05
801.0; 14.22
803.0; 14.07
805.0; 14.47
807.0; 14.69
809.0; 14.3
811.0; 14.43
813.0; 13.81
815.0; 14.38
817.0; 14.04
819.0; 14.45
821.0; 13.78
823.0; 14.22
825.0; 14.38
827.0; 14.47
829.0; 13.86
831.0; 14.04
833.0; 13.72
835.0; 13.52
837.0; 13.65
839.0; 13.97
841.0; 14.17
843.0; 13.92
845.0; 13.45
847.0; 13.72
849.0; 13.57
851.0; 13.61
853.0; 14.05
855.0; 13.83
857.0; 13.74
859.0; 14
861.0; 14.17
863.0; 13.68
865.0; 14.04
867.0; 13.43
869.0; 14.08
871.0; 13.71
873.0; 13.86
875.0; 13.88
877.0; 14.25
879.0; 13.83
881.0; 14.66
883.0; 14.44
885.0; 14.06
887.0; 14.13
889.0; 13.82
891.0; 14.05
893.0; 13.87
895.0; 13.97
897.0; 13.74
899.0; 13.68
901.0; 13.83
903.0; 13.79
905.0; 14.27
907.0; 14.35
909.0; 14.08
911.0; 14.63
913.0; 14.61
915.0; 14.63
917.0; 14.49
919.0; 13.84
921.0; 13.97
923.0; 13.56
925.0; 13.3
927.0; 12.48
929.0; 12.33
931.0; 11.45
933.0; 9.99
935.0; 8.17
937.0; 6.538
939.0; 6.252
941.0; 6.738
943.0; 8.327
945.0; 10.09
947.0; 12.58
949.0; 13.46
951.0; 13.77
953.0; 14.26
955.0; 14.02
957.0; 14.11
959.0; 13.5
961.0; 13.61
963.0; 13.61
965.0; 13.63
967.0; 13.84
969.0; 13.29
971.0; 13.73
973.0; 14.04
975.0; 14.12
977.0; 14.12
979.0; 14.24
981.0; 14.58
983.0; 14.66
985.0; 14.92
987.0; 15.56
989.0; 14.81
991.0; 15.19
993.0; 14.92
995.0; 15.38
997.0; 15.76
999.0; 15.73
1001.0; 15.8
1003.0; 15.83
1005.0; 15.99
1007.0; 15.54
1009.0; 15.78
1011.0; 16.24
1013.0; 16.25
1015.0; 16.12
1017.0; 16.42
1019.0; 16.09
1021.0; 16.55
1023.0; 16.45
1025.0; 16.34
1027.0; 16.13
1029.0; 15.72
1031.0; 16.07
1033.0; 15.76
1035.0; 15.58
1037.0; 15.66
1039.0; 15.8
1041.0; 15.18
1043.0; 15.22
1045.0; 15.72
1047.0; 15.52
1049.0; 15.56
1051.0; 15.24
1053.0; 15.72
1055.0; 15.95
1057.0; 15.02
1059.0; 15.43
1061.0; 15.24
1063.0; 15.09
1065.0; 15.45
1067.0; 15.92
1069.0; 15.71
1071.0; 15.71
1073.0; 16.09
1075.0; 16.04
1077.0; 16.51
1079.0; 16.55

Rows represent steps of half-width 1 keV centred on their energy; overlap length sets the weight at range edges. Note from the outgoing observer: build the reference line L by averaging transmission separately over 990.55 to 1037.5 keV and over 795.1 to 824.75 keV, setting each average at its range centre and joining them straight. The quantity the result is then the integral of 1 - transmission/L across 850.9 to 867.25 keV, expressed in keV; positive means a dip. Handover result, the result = 0.8 keV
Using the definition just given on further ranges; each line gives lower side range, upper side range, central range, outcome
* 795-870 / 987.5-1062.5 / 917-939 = 5.02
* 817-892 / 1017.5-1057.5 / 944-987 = 3.71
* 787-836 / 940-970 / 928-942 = 4.41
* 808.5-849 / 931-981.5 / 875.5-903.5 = -1.91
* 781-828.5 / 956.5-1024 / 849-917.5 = 2.62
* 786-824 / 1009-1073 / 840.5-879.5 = 2.01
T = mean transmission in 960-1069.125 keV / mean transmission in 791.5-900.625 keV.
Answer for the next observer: 1.1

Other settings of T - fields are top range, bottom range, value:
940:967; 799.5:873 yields 0.89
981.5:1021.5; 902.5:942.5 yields 1.29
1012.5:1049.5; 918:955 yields 1.41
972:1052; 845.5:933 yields 1.12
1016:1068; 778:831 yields 1.10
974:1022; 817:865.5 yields 1.11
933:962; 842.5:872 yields 0.80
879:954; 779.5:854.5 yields 0.90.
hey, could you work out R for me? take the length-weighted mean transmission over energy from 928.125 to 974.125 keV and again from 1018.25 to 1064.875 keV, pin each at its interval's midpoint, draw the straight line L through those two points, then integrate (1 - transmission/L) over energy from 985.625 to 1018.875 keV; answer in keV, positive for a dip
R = -4.1 keV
